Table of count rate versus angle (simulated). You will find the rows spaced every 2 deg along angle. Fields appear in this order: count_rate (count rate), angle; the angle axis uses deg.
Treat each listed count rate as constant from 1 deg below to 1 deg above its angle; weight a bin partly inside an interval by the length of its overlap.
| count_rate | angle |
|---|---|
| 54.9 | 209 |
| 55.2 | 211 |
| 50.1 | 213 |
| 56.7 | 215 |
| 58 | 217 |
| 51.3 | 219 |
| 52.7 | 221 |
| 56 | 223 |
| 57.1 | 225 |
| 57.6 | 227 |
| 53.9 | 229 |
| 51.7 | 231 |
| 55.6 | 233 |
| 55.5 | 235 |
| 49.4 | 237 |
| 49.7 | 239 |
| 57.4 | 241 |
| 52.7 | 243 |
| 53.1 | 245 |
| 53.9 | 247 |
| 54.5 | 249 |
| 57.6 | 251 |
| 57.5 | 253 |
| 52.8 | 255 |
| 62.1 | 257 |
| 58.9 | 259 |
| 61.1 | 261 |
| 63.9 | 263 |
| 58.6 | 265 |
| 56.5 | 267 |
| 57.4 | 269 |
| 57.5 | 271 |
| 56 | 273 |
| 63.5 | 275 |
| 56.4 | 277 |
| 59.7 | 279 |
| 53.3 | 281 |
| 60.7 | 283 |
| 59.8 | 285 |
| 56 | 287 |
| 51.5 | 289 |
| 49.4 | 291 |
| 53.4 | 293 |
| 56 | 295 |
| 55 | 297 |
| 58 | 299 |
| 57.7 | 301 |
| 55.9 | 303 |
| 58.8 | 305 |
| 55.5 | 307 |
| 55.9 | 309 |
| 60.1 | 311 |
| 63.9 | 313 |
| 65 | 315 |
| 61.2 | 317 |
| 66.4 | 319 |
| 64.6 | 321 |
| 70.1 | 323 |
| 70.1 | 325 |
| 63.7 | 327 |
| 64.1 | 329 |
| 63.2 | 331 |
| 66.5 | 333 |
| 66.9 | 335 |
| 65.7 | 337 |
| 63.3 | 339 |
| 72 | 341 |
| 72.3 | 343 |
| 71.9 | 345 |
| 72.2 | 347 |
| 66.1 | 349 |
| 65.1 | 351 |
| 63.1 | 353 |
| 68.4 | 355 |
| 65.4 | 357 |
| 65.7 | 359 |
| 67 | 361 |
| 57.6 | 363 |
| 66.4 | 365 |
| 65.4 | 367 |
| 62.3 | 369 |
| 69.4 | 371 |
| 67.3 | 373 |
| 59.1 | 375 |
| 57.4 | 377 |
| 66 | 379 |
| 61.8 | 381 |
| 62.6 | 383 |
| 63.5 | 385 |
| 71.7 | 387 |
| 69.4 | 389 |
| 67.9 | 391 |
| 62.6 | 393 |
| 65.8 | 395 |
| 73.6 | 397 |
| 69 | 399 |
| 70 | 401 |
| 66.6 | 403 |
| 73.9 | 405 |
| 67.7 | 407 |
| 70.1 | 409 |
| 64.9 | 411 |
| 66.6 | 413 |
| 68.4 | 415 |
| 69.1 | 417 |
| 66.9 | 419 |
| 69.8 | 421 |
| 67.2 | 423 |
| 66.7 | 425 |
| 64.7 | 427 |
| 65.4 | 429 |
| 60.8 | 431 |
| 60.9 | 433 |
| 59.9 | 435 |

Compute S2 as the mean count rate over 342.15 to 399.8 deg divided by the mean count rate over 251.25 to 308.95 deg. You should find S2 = 1.2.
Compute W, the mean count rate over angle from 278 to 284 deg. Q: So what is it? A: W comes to 57.9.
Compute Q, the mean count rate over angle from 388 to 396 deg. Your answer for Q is 66.4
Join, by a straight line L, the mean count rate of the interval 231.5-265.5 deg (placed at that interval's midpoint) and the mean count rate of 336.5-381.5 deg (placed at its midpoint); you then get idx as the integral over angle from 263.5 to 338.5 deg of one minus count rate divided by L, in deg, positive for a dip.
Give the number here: 1.0 deg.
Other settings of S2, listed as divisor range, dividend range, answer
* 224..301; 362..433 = 1.18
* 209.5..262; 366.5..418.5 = 1.21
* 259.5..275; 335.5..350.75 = 1.17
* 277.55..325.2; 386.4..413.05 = 1.16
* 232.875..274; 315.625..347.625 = 1.19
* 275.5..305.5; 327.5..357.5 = 1.19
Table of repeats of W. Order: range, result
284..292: 54.2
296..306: 57.1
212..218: 54.9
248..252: 56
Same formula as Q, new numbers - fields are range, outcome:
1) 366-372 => 65.7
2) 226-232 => 54.4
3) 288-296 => 52.6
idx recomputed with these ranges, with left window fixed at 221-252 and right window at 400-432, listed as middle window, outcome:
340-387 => -1.6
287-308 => 1.3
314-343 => -2.4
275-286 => -0.2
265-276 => -0.3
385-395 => -0.3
